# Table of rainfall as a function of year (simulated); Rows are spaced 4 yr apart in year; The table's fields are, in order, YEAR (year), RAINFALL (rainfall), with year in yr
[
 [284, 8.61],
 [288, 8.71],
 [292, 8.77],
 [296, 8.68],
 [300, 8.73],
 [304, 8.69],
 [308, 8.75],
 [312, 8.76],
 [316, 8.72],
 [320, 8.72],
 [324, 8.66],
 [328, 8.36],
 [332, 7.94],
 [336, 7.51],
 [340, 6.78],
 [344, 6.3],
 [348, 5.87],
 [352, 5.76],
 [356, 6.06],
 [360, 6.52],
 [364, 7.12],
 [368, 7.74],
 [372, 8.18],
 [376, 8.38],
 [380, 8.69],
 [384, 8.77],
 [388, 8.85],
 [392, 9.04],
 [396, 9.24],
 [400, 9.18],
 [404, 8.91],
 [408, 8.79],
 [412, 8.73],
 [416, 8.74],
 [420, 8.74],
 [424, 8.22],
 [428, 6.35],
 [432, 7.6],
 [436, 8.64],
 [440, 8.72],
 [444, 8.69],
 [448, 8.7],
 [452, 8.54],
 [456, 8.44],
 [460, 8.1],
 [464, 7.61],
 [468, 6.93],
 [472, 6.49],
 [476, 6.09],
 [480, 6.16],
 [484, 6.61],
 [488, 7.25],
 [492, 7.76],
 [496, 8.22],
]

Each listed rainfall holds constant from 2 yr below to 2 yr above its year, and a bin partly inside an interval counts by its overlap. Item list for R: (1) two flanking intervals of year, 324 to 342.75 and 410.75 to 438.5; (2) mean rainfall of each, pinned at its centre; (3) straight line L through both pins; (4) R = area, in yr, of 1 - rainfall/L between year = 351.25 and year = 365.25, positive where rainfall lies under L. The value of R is 2.6 yr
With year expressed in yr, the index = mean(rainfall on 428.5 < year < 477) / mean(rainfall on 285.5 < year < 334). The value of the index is 0.9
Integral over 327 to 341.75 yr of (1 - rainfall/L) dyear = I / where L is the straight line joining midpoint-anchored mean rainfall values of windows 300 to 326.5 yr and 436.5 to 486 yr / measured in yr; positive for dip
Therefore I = 1.6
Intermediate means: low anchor 8.71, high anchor 7.62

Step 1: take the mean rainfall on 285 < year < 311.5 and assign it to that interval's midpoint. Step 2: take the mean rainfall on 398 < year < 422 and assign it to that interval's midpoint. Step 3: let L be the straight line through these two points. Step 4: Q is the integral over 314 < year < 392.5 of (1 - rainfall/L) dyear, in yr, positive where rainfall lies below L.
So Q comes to 9.9 yr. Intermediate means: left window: 8.72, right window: 8.85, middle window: 7.67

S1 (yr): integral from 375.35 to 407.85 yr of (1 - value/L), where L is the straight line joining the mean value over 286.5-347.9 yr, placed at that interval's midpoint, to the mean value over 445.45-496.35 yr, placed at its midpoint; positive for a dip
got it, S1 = -4.44 yr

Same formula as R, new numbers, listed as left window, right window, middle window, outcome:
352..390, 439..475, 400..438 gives -2.5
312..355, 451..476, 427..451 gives -2.2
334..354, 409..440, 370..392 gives -4.1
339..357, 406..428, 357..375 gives -1.7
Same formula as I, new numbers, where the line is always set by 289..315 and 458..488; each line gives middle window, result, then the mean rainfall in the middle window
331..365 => 6.8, 6.6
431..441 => -1.5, 8.35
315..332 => -0.1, 8.53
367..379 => -0.3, 8.18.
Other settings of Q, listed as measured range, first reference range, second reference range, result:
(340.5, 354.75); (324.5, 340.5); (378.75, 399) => 3.60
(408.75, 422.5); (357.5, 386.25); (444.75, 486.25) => -1.90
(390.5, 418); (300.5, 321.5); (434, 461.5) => -1.07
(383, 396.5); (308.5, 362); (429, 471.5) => -2.13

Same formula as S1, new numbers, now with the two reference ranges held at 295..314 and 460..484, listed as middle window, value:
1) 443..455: -2.7 yr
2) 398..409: -2.0 yr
